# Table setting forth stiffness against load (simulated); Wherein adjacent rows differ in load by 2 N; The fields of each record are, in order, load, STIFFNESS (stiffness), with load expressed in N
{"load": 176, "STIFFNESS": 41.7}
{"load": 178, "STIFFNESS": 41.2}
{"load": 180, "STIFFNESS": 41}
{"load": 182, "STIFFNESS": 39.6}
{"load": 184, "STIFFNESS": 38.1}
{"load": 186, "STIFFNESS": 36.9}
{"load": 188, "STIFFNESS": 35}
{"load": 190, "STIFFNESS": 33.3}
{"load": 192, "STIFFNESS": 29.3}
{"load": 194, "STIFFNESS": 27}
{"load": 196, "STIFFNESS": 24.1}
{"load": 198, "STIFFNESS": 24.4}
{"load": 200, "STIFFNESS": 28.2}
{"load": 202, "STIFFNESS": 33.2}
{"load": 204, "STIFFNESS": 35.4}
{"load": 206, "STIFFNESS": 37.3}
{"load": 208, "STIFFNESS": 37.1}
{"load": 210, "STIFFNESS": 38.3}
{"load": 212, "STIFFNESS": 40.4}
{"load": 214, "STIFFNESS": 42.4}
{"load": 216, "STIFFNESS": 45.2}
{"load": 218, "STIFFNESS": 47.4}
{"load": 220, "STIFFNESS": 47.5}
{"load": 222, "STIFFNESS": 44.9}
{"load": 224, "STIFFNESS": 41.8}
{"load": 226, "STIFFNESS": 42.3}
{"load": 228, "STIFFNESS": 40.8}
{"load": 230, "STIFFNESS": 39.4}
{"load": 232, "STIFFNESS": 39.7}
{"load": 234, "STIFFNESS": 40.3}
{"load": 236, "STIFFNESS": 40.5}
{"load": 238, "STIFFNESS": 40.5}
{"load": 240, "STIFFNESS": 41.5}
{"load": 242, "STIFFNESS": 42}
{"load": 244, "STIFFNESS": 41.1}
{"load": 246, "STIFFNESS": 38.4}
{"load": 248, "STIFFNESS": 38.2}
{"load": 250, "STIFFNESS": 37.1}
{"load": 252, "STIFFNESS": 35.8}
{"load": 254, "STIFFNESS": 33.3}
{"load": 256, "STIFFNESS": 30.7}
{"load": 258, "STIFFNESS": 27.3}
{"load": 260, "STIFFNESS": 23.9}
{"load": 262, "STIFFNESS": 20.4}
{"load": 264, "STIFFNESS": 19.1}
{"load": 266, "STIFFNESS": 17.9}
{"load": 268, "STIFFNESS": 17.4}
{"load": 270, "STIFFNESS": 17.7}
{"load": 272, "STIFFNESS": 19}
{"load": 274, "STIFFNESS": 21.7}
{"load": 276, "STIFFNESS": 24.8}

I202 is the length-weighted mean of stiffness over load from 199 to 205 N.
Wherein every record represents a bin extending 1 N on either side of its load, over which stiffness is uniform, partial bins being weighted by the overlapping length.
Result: 32.3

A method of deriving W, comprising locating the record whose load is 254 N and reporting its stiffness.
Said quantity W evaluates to 33.3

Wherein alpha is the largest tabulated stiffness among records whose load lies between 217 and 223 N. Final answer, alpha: 47.5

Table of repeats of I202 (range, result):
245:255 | 36.6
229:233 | 39.5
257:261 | 25.6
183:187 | 37.5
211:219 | 43.8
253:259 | 30.4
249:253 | 36.5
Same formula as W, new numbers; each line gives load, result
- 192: 29.3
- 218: 47.4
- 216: 45.2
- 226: 42.3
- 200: 28.2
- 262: 20.4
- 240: 41.5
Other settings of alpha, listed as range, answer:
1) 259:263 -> 23.9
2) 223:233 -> 42.3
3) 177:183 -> 41.2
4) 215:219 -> 47.4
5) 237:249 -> 42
